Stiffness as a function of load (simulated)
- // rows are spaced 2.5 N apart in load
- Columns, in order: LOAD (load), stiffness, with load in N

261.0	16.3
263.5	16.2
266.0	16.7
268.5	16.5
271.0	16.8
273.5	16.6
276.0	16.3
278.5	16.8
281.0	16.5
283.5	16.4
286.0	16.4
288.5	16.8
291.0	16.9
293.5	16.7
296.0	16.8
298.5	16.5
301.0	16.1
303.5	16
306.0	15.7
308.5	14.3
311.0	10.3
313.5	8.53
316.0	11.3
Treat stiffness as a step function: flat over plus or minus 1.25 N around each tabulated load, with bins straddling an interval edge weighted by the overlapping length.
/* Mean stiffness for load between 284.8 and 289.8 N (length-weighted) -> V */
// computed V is 16.6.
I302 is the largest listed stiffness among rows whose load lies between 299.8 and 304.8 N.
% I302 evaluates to 16.1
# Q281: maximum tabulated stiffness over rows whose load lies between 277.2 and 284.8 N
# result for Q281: 16.8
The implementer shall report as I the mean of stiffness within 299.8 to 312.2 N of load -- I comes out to 14.5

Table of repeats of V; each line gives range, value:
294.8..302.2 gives 16.5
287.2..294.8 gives 16.8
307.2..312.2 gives 12.4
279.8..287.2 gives 16.4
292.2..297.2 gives 16.8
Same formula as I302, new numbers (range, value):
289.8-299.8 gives 16.9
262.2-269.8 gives 16.7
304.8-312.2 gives 15.7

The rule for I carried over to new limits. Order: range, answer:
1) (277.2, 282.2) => 16.6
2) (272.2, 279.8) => 16.6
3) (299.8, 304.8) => 16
